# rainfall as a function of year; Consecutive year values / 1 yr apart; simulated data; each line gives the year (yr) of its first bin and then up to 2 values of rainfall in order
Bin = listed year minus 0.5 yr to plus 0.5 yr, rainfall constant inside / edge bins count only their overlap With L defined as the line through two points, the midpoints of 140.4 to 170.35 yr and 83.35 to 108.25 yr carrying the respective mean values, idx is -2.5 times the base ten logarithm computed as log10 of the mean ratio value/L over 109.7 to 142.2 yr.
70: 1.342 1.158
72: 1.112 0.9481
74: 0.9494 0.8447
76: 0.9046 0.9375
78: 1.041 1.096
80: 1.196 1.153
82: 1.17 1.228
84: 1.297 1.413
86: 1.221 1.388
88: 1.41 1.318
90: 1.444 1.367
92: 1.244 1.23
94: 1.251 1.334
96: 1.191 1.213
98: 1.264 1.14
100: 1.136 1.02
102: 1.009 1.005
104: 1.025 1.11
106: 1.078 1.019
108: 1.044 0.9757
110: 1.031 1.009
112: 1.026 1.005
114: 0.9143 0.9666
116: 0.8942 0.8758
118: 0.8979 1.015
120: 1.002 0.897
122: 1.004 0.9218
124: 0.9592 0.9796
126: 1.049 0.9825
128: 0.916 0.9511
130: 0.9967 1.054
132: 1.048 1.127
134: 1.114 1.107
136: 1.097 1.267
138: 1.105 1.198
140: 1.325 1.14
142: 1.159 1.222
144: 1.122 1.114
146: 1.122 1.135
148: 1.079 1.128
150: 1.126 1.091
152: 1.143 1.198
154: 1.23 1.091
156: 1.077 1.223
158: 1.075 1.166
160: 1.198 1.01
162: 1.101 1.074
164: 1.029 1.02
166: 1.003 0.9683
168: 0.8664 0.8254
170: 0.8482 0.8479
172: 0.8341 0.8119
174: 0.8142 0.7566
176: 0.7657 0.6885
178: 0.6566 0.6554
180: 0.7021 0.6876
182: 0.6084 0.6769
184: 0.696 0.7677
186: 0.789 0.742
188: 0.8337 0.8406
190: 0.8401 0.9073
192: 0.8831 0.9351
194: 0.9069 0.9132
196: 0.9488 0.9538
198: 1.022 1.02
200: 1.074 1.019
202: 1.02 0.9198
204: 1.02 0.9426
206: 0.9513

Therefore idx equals 0.12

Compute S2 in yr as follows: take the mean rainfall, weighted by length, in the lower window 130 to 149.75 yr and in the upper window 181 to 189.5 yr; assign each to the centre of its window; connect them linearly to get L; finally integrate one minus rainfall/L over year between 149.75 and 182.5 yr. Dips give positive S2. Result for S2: -0.99 yr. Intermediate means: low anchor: 1.14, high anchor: 0.741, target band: 0.944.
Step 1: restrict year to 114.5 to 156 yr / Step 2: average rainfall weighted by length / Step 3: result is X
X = 1.07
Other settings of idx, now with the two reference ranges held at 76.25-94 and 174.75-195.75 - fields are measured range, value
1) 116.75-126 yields 0.122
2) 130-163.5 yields -0.189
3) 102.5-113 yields 0.104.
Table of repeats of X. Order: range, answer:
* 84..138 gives 1.1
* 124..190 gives 0.984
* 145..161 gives 1.13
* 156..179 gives 0.933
